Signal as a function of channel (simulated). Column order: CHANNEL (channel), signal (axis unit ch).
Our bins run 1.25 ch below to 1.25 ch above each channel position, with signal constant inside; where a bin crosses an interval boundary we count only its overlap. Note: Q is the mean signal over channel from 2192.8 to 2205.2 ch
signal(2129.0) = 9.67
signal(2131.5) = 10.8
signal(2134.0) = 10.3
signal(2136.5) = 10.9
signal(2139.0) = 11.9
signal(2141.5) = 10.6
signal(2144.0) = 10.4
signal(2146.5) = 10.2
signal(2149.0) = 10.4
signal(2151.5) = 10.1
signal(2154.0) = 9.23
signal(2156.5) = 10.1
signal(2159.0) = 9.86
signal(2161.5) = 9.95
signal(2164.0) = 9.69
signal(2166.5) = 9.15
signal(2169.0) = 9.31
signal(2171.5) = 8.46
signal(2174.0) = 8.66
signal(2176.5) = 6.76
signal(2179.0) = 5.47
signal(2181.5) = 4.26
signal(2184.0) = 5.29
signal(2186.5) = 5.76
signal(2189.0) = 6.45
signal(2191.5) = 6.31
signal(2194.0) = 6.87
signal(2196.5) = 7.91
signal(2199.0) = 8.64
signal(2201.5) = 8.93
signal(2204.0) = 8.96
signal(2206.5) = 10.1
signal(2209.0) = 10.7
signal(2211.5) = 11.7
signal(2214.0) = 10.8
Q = 8.26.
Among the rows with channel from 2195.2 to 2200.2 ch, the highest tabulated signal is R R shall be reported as 8.64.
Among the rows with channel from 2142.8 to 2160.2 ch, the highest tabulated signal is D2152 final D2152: 10.4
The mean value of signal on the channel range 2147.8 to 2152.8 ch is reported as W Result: 10.2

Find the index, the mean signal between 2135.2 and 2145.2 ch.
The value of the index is 10.9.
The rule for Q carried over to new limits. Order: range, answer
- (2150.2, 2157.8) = 9.81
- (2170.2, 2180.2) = 7.36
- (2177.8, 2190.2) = 5.44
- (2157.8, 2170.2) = 9.59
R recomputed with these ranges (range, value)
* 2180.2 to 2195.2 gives 6.87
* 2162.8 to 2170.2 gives 9.69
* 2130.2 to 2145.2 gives 11.9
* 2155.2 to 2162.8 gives 10.1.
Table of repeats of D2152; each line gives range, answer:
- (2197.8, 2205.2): 8.96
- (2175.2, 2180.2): 6.76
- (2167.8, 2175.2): 9.31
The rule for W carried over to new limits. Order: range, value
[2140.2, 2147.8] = 10.4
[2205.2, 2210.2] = 10.4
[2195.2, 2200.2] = 8.26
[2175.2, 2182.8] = 5.52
